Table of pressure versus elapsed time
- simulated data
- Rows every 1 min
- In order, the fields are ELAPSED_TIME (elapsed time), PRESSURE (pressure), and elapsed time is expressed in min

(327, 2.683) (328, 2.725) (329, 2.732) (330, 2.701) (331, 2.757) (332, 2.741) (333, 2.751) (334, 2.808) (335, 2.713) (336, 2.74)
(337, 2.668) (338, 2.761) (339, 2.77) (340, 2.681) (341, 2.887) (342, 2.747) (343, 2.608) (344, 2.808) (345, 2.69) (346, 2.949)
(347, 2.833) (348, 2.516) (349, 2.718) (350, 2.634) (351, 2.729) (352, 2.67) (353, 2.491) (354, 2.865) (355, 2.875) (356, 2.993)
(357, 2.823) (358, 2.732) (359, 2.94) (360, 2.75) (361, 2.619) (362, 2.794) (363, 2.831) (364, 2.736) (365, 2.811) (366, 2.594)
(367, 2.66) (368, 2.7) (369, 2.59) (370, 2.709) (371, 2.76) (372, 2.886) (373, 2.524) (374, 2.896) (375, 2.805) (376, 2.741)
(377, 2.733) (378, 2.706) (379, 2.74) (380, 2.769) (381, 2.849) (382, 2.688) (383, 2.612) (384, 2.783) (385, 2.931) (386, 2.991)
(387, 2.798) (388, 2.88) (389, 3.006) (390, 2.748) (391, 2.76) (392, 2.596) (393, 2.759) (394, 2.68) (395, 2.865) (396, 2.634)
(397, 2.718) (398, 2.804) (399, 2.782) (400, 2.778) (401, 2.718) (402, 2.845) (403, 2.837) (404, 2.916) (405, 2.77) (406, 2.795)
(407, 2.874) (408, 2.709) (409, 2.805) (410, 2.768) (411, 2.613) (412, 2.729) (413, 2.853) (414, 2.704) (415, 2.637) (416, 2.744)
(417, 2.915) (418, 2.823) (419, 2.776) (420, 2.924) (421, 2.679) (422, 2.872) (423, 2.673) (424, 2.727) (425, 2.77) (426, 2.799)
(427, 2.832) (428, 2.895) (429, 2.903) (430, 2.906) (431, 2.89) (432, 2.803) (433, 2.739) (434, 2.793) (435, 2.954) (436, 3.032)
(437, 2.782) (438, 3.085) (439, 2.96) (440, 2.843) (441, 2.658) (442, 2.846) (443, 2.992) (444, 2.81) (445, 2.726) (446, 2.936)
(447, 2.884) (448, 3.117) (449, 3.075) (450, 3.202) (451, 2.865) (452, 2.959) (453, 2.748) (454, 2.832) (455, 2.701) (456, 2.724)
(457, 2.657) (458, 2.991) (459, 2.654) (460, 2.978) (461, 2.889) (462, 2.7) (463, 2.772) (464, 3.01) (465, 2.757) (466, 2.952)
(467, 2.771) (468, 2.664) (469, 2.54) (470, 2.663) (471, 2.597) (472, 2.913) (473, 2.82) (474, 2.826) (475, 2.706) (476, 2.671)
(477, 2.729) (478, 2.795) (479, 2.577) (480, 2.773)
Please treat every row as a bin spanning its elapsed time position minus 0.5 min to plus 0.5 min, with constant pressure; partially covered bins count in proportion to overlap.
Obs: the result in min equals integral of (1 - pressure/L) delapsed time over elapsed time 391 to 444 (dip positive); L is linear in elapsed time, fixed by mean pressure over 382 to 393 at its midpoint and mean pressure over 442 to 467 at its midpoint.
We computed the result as 0.5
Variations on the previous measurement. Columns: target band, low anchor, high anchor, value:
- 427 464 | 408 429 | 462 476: -1.3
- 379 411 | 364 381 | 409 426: -0.4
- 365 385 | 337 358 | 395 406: 0.3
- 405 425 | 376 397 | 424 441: 0.4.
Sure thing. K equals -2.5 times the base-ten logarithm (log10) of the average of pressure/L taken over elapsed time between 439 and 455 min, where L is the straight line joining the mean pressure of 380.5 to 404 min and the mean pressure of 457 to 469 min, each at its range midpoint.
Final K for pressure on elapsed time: -0.03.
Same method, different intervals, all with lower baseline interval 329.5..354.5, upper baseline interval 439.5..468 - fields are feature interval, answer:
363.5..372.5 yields 0.02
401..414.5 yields 0.01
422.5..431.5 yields 0.00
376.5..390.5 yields -0.01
